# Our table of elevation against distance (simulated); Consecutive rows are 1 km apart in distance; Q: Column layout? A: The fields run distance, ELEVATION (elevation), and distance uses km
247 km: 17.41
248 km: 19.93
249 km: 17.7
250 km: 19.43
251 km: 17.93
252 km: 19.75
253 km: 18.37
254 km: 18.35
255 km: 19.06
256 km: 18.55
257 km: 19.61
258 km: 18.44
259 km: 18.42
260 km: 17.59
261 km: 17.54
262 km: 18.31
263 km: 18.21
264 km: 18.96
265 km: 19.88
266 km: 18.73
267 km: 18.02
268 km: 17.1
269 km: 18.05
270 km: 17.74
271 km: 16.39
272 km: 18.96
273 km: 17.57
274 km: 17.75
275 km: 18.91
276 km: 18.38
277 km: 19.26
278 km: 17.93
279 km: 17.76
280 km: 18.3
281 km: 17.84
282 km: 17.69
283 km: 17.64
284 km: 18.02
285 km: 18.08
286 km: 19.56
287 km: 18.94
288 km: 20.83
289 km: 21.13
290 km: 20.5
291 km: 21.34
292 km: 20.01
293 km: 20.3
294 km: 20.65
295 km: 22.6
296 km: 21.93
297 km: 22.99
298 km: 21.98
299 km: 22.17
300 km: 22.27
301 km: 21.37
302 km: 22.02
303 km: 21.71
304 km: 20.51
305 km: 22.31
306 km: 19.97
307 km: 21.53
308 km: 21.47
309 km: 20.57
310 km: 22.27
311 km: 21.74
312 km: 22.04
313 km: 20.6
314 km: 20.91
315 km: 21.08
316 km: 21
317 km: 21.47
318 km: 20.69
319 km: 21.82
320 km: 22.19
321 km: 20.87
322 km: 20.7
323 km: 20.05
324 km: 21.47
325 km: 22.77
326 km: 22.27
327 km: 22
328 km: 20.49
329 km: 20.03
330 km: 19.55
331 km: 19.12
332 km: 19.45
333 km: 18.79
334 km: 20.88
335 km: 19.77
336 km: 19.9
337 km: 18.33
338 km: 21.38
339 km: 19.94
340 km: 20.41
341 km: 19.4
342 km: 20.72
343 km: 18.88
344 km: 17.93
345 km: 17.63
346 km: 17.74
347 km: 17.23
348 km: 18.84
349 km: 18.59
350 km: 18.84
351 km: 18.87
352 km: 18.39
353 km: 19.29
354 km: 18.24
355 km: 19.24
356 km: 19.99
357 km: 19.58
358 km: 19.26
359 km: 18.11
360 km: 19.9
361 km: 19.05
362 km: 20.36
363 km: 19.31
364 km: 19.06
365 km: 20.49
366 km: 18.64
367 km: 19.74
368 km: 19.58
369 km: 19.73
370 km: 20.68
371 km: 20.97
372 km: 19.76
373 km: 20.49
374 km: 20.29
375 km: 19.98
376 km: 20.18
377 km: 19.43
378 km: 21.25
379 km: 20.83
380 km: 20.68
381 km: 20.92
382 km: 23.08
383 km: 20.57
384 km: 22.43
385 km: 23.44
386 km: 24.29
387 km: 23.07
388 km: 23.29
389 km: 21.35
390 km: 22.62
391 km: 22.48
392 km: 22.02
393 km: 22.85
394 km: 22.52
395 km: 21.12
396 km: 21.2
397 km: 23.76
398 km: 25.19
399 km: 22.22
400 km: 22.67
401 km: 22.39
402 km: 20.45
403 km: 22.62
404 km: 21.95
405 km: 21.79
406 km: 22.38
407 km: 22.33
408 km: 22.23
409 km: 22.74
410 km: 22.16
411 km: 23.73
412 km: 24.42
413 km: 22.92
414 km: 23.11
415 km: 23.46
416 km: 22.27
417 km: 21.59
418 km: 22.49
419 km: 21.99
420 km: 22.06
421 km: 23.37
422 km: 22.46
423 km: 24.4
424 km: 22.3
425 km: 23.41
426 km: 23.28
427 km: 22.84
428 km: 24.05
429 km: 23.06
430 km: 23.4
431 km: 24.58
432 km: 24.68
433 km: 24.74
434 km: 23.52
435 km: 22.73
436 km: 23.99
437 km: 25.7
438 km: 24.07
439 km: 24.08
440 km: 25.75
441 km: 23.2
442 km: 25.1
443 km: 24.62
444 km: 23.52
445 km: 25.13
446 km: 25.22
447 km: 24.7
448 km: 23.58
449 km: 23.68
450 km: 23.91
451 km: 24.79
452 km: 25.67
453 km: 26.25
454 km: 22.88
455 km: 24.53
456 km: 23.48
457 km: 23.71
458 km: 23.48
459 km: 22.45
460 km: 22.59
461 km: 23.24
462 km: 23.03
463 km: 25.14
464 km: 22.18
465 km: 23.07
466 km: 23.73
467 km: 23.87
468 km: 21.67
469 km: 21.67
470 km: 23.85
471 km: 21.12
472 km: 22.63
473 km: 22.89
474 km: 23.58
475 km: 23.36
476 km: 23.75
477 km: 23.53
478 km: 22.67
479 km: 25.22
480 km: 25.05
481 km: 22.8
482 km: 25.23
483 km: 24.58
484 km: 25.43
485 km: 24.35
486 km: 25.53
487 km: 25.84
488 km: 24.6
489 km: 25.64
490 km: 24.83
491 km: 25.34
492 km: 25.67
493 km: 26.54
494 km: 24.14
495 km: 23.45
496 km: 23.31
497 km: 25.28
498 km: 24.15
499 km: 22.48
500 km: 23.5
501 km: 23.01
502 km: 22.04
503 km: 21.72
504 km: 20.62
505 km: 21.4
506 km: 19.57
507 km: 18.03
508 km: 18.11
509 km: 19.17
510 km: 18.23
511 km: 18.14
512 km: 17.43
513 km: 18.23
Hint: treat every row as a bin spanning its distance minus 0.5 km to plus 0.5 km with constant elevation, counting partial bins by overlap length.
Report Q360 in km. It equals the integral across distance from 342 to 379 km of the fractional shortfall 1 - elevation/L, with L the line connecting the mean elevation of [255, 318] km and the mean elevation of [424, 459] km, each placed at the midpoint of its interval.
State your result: 4.2 km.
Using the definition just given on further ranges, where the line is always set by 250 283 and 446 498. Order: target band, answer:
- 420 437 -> -0.6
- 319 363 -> 1.4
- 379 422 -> -0.9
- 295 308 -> -1.7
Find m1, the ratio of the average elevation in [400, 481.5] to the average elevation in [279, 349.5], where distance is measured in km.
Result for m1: 1.15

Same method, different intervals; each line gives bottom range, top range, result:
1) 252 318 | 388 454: 1.18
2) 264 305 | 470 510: 1.19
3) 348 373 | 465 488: 1.22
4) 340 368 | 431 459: 1.28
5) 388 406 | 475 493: 1.11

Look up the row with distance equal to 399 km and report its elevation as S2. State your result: 22.22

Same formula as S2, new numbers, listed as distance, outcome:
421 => 23.37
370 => 20.68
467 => 23.87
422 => 22.46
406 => 22.38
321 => 20.87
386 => 24.29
